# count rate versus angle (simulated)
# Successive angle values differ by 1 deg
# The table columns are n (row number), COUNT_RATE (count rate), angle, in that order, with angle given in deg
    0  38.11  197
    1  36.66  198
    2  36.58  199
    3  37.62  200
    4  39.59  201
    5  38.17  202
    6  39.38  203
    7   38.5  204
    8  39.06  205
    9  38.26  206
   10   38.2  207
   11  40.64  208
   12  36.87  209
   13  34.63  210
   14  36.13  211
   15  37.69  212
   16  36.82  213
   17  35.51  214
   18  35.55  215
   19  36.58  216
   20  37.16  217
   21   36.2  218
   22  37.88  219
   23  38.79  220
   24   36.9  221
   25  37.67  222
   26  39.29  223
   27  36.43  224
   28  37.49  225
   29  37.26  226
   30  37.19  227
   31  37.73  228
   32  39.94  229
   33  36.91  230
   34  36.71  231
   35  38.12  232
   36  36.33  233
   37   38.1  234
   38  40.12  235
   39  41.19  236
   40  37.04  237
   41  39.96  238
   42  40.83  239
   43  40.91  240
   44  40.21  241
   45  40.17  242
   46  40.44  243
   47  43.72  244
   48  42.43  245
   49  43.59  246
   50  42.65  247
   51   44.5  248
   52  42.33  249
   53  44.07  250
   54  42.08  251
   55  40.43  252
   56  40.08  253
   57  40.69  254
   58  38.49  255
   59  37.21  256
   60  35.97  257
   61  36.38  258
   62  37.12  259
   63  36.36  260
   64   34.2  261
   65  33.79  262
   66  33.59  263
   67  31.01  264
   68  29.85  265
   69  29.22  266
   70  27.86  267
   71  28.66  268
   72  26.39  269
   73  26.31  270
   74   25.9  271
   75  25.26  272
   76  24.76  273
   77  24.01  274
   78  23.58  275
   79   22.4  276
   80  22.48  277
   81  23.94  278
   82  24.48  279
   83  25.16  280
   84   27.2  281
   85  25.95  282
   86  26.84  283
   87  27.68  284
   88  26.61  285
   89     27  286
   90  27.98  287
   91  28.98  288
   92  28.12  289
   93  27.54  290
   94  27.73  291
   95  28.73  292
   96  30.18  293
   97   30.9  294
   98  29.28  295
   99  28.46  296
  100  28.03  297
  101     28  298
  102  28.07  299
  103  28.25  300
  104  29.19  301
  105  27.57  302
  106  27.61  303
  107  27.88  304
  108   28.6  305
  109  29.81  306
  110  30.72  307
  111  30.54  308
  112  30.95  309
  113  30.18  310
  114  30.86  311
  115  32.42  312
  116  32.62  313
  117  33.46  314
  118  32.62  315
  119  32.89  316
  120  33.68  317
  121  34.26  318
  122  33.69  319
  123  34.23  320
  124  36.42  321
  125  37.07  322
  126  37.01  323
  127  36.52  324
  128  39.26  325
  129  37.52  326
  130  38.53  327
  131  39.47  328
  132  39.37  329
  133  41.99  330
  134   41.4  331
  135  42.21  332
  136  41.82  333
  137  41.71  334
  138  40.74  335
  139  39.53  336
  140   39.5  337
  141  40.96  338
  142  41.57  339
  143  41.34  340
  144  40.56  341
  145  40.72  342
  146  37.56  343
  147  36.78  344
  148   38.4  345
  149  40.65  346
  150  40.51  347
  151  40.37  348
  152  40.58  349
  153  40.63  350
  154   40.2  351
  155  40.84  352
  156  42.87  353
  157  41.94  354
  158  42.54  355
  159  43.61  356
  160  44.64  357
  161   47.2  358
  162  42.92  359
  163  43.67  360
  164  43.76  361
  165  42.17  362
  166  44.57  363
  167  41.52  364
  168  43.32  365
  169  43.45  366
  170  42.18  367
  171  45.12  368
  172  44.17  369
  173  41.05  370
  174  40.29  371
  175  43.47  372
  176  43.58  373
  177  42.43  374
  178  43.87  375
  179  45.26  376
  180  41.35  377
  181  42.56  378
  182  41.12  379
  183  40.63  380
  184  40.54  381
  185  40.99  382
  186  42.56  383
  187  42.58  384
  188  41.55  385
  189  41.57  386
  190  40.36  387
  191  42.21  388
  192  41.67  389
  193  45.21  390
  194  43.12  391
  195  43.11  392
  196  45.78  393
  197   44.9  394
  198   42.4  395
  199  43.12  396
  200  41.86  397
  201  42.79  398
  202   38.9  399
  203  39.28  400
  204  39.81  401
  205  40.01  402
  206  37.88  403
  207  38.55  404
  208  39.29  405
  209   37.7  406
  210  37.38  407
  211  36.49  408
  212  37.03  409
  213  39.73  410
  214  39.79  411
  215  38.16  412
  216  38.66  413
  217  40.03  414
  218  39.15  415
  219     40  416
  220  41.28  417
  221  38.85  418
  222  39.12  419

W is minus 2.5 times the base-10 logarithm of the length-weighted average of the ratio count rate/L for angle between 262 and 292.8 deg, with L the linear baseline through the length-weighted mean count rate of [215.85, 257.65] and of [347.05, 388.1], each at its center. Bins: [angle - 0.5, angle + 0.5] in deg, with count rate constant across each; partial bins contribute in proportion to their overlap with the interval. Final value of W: 0.44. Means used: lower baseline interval 39.3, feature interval 27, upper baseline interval 42.4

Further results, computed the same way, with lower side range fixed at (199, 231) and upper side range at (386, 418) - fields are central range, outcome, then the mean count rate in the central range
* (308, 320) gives 0.20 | 32.5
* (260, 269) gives 0.23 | 31.1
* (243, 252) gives -0.13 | 42.9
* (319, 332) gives 0.03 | 38.2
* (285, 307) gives 0.34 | 28.5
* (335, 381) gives -0.05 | 41.9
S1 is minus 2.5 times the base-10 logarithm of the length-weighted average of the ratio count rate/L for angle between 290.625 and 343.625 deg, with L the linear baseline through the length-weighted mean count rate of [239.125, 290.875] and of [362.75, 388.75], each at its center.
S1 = 0.09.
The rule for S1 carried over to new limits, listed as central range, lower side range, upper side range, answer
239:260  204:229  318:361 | -0.07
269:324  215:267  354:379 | 0.36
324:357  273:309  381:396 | -0.15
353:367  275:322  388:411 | -0.20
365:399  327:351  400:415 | -0.09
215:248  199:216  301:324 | -0.08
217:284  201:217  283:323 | -0.02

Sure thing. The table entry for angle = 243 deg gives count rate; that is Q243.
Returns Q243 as 40.44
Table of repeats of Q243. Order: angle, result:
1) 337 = 39.5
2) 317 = 33.68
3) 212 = 37.69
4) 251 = 42.08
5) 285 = 26.61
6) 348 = 40.37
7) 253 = 40.08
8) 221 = 36.9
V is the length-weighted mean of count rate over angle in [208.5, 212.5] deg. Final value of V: 36.3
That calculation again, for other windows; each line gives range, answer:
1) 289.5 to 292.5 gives 28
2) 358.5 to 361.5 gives 43.4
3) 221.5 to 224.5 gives 37.8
